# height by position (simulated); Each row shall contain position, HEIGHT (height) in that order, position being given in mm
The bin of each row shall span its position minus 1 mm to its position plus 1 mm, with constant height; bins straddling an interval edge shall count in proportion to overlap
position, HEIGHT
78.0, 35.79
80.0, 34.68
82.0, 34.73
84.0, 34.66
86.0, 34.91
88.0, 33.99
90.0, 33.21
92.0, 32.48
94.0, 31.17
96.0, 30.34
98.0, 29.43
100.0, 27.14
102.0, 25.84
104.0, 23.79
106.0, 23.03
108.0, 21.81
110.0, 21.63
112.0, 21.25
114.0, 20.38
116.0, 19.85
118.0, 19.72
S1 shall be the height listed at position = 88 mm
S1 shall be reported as 33.99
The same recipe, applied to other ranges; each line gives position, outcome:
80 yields 34.68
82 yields 34.73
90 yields 33.21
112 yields 21.25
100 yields 27.14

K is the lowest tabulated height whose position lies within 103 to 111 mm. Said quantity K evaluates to 21.63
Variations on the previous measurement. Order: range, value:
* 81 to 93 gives 32.48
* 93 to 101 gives 27.14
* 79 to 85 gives 34.66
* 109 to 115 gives 20.38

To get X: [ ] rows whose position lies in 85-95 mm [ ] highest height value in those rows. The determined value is 34.91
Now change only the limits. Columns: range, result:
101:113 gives 25.84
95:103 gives 30.34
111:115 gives 21.25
